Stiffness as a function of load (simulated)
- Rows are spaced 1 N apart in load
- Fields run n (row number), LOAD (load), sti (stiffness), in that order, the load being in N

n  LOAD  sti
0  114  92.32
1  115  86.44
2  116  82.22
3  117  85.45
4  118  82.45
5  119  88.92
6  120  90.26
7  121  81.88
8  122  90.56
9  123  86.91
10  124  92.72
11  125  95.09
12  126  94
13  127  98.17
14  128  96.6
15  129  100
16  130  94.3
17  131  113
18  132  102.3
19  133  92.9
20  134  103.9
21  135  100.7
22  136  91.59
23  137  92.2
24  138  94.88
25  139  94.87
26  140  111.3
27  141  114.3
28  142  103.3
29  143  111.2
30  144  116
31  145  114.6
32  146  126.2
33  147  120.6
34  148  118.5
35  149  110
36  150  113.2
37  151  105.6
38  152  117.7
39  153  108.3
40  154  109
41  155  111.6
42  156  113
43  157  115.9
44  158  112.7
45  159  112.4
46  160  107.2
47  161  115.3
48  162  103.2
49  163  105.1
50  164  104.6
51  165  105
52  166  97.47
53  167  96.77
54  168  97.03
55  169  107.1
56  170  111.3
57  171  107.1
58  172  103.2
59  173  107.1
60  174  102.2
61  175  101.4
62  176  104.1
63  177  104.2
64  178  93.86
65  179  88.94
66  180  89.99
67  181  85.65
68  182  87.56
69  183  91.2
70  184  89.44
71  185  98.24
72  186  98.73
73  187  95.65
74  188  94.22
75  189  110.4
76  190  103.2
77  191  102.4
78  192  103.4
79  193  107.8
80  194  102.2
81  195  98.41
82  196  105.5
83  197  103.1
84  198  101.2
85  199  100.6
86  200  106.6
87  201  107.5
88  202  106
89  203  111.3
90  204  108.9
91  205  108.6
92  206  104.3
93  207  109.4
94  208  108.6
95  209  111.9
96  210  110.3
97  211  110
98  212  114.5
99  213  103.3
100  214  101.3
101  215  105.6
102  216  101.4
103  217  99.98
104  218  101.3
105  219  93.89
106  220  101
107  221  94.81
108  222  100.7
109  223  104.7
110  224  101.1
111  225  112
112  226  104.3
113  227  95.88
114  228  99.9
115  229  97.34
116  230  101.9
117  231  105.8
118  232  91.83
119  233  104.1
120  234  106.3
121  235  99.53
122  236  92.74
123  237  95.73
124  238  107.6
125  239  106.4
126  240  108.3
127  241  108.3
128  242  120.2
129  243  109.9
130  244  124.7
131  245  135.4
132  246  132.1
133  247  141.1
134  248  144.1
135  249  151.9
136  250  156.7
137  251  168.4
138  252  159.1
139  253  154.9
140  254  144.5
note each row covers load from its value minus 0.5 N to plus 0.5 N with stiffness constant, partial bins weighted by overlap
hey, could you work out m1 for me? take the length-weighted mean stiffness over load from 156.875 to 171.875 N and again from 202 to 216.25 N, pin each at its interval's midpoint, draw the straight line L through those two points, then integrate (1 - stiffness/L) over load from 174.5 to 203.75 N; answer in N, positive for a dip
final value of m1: 2.00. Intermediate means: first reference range 106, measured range 99.8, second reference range 108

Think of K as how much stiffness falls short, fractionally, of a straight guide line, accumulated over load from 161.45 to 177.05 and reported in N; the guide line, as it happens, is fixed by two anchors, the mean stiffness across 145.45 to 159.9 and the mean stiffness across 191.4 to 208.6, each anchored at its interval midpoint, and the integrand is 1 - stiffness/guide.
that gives 1.0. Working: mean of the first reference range 114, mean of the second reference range 106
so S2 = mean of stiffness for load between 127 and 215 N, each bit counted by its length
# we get 105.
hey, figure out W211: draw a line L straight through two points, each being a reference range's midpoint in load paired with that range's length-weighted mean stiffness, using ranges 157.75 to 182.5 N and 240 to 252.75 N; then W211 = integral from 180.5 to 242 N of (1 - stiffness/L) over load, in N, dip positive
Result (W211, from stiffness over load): 9.1 N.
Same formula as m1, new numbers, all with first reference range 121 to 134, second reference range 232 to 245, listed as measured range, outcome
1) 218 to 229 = 0.5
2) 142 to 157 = -2.3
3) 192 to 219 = -0.4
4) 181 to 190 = 0.6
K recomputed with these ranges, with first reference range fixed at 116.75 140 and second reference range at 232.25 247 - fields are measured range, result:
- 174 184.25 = 0.8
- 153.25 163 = -1.2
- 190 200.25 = 0.2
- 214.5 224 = 0.7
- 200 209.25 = -0.2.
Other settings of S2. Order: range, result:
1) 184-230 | 103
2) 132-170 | 107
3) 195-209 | 106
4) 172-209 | 101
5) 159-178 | 104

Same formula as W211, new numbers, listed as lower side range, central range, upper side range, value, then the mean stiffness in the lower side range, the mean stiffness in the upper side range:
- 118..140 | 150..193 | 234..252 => 1.11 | 95.1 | 124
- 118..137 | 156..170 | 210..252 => -0.84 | 94.8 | 112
